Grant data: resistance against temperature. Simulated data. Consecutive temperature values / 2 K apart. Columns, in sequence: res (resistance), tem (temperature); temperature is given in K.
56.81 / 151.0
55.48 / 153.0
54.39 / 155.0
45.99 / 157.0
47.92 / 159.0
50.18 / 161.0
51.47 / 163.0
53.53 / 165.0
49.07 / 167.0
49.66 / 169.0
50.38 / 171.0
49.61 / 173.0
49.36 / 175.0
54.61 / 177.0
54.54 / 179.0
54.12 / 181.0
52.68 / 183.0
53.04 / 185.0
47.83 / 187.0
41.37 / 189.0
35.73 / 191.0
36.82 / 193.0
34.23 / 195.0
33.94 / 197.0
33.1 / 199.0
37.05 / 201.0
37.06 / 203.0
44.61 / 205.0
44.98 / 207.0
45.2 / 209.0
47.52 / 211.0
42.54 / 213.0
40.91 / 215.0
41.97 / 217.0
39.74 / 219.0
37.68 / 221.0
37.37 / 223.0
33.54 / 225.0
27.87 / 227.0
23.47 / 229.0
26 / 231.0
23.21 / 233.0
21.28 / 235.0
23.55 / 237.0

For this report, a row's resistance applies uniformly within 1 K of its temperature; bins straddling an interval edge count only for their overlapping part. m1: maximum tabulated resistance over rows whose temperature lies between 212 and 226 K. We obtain 42.54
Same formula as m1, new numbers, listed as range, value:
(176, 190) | 54.61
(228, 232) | 26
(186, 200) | 47.83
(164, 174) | 53.53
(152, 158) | 55.48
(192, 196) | 36.82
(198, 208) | 44.98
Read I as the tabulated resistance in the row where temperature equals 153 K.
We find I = 55.48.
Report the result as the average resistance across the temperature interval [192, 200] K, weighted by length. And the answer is 34.5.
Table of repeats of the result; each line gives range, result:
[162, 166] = 52.5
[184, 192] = 44.5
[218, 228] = 35.2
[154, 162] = 49.6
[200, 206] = 39.6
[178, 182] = 54.3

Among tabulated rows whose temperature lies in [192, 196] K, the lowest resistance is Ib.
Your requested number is 34.23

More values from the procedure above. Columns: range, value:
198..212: 33.1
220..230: 23.47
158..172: 47.92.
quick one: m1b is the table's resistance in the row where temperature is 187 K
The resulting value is 47.83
